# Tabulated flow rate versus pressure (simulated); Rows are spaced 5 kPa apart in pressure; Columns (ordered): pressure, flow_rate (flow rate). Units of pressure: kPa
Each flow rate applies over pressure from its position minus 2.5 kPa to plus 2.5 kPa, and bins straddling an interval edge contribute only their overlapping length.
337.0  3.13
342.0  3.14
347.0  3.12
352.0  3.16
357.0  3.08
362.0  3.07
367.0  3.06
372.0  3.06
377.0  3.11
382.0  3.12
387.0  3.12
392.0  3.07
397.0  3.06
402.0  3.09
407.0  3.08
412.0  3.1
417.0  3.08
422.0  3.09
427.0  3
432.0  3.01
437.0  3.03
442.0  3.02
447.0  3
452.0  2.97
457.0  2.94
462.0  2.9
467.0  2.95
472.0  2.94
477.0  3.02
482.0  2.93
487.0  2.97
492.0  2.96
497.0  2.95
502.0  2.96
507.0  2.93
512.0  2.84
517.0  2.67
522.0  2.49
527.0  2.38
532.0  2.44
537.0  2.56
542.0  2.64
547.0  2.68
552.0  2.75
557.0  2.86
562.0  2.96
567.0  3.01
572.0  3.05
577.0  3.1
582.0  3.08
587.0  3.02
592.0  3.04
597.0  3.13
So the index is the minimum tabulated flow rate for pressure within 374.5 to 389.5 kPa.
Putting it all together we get 3.11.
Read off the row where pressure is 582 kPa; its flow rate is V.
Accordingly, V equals 3.08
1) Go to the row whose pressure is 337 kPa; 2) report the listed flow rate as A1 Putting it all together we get 3.13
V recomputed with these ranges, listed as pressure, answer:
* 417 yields 3.08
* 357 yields 3.08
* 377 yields 3.11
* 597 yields 3.13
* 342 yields 3.14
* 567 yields 3.01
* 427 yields 3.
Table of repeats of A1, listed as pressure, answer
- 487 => 2.97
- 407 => 3.08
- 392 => 3.07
